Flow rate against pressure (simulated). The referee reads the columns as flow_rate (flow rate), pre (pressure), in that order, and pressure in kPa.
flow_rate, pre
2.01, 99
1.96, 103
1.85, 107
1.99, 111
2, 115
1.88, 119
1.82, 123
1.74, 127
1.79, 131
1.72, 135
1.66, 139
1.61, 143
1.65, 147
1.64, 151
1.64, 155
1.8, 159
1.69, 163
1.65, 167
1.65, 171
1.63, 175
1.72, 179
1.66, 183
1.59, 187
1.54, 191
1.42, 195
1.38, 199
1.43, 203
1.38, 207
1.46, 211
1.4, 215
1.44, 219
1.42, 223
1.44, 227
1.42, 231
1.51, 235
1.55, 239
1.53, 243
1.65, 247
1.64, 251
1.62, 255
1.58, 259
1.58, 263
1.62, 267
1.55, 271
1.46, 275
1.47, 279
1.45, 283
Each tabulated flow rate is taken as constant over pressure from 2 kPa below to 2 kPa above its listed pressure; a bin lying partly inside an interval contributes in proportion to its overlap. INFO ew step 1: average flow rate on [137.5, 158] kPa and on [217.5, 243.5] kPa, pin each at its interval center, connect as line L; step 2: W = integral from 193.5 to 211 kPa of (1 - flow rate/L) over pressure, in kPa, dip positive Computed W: 1.4 kPa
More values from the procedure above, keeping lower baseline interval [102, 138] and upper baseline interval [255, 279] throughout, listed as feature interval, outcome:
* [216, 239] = 2.6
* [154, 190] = 1.7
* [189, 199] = 1.4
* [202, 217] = 2.3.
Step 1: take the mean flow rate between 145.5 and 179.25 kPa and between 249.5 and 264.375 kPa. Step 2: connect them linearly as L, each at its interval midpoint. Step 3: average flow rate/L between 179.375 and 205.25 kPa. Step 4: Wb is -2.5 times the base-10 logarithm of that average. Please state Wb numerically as 0.09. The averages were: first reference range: 1.67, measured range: 1.52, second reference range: 1.6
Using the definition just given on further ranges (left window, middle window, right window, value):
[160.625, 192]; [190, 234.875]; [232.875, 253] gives 0.13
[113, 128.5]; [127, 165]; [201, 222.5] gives 0.03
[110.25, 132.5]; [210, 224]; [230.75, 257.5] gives 0.15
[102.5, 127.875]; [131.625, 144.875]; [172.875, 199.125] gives 0.07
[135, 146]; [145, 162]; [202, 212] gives -0.05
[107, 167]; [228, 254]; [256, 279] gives 0.03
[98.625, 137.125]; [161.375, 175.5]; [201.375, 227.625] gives -0.01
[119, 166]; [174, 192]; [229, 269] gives 0.02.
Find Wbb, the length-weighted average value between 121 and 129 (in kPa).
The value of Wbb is 1.78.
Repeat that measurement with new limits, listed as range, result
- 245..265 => 1.61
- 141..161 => 1.67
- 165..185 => 1.66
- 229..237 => 1.46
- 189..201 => 1.45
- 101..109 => 1.91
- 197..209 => 1.4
